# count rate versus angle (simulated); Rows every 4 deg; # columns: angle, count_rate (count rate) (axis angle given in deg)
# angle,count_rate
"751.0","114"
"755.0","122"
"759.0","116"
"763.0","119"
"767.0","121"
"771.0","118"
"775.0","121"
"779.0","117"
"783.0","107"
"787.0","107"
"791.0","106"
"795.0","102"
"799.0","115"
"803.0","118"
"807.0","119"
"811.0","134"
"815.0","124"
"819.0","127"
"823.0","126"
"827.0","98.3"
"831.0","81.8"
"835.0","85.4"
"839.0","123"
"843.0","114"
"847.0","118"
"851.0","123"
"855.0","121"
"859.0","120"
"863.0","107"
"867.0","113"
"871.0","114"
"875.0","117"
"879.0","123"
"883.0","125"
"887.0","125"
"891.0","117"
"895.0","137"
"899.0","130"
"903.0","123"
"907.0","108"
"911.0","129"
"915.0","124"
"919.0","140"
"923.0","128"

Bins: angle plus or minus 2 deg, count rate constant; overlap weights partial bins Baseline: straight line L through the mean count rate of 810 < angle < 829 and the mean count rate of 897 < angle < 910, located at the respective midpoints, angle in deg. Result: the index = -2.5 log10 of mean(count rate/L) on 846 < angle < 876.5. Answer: 0.041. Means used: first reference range 121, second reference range 121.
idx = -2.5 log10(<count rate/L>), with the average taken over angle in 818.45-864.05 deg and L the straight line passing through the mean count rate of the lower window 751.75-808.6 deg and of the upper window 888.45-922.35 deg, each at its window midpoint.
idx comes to 0.08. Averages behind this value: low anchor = 115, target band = 112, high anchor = 126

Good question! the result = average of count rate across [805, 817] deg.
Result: 126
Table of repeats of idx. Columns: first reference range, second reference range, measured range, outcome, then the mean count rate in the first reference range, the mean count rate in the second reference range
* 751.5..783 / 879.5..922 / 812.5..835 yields 0.11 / 118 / 126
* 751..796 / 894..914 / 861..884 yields 0.06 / 114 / 125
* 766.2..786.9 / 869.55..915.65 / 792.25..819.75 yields -0.02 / 116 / 123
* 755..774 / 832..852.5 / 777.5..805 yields 0.06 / 119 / 111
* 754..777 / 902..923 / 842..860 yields 0.03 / 119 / 125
